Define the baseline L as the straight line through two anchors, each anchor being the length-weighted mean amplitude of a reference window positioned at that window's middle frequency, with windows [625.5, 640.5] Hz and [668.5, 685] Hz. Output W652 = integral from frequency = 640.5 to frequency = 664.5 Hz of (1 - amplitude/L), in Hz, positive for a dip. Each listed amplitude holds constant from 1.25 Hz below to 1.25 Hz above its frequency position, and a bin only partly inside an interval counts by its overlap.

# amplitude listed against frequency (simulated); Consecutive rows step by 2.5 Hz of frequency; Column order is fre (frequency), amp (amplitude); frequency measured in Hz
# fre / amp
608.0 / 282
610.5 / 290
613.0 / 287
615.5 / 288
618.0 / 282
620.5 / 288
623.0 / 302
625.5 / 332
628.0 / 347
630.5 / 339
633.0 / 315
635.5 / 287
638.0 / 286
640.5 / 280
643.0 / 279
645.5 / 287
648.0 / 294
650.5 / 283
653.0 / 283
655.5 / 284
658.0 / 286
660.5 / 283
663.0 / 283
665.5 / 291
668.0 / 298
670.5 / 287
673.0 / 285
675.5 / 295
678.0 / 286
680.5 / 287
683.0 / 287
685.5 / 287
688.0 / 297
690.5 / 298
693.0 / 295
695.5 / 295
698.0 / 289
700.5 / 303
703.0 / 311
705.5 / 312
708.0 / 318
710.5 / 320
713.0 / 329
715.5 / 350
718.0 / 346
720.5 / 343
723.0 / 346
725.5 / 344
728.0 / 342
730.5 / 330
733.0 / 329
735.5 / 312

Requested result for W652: 1.40 Hz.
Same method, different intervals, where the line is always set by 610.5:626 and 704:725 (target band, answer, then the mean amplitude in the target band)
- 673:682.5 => 0.89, 289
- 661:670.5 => 0.72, 290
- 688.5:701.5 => 1.17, 296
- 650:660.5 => 0.86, 284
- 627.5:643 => -0.19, 305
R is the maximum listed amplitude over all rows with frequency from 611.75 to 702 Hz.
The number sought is 347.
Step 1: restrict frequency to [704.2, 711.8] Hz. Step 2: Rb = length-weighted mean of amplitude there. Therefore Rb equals 317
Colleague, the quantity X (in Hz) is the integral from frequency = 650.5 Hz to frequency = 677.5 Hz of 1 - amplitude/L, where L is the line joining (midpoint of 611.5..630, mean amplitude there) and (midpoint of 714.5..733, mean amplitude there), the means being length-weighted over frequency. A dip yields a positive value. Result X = 2.8 Hz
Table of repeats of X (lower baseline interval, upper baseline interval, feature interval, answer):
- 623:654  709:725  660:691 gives 2.9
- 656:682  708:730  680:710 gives 1.4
